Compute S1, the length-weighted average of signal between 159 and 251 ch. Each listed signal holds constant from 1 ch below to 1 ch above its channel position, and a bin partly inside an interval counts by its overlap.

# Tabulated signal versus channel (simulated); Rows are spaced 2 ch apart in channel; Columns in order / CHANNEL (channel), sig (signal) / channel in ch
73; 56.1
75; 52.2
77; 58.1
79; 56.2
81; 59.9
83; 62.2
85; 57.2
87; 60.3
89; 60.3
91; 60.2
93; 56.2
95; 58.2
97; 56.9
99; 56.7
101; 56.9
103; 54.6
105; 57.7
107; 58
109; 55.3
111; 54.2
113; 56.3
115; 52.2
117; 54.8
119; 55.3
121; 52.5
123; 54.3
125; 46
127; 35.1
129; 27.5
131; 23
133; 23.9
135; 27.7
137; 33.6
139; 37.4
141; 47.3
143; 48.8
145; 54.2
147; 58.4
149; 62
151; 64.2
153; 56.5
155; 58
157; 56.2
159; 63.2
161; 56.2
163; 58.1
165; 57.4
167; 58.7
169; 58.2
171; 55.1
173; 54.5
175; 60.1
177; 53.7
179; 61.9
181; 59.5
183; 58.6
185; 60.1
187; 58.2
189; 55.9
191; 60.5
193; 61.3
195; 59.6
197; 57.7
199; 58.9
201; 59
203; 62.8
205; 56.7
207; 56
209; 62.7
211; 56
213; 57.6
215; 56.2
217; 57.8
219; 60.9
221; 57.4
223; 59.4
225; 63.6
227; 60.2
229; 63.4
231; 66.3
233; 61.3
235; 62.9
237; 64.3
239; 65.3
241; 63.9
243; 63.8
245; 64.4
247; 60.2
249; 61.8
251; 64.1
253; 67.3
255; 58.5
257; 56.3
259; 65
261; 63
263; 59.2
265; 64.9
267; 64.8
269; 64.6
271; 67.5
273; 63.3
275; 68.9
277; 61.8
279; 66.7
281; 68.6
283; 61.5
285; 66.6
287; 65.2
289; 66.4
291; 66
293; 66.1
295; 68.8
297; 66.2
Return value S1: 59.8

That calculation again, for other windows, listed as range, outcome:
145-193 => 58.5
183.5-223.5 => 58.7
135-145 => 41.6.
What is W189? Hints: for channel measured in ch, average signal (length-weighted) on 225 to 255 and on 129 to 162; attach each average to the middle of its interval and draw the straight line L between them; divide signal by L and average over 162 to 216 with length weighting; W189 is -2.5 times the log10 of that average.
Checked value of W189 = -0.07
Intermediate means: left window 47.5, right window 63.4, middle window 58.3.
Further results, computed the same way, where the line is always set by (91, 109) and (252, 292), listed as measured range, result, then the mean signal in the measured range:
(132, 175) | 0.142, 52.1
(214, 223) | 0.069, 58.2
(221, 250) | 0.001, 62.7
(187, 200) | 0.037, 58.9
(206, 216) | 0.073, 57.7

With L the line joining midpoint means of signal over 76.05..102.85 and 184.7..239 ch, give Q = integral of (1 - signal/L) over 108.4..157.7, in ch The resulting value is 9.4 ch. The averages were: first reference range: 58.3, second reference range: 60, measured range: 47.7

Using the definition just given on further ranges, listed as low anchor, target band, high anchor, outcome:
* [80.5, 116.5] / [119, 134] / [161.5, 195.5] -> 4.9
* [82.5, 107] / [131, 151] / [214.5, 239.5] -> 5.3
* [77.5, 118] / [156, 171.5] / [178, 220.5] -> 0.1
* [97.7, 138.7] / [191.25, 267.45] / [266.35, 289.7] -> -1.8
